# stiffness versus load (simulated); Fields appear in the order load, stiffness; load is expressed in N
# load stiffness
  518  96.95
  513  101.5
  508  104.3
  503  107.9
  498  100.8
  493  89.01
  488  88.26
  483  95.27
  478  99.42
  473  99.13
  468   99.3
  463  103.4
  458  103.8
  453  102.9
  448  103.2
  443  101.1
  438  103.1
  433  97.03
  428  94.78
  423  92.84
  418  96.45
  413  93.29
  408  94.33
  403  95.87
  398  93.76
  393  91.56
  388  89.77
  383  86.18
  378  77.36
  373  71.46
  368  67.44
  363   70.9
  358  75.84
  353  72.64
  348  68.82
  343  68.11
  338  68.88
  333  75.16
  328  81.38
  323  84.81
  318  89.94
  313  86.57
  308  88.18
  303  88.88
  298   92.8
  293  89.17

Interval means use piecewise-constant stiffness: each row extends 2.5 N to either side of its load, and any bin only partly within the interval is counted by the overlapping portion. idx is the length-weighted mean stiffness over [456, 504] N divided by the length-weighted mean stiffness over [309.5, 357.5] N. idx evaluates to 1.27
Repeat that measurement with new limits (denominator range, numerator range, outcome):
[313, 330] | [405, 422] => 1.10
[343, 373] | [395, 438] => 1.34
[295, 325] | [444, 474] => 1.15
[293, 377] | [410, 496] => 1.24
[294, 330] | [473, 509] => 1.11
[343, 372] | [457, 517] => 1.40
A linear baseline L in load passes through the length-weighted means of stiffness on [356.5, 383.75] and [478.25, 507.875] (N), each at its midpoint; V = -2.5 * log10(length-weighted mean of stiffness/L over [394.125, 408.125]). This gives -0.18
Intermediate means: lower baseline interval 74.1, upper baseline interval 97.1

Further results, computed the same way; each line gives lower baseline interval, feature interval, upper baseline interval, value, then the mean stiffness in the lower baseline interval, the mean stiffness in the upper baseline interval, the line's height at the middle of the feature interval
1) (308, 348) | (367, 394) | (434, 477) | 0.10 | 79.2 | 102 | 88.5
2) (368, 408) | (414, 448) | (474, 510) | -0.08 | 85.9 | 97.8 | 90.8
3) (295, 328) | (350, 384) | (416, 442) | 0.24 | 88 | 97.1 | 92.3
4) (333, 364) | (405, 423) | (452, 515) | -0.12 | 71.2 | 99.5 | 84.9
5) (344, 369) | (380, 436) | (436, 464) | -0.06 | 71.2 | 103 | 88.6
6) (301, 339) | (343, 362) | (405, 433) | 0.21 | 83.5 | 94.6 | 87.1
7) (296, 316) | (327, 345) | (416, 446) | 0.24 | 89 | 97.7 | 91.1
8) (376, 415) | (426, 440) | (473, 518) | -0.06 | 90.4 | 98.3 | 93.3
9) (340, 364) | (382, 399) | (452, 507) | -0.14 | 71.2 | 99.1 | 79.6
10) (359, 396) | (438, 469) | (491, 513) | -0.11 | 79.3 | 101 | 92.5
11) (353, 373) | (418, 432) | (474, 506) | -0.13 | 71.6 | 97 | 84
